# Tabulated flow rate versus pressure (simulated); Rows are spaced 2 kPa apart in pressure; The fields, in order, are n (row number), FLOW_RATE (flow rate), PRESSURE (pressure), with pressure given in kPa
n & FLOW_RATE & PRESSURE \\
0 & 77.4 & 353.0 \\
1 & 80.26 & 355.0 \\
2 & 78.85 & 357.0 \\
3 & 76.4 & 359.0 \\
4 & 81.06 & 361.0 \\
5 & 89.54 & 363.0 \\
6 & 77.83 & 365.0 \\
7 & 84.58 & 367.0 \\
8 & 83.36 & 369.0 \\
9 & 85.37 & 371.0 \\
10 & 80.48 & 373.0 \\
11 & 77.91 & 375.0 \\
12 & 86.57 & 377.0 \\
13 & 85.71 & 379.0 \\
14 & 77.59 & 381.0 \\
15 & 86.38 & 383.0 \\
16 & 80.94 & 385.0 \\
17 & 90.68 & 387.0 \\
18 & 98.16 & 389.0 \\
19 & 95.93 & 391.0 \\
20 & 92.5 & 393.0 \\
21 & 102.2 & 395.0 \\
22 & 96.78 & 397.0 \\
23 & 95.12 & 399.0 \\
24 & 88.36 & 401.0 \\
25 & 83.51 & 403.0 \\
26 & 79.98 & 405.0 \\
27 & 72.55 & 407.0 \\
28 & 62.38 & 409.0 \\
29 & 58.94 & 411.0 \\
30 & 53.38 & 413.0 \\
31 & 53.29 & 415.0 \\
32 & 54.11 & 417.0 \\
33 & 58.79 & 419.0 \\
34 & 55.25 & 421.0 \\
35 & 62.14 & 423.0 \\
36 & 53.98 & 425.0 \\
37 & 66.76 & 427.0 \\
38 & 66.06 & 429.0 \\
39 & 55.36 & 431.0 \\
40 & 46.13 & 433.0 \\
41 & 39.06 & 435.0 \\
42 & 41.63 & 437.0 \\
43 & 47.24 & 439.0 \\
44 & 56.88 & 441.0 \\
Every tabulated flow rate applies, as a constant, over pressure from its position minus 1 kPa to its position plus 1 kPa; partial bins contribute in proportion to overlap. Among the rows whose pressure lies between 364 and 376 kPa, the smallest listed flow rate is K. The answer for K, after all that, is 77.83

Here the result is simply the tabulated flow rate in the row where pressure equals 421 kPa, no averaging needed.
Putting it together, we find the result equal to 55.25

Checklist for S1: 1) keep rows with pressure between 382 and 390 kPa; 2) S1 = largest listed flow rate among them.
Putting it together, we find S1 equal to 98.16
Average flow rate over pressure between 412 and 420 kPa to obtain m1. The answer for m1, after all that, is 54.9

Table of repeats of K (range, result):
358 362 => 76.4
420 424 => 55.25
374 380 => 77.91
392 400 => 92.5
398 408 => 72.55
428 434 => 46.13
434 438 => 39.06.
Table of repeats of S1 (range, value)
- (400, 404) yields 88.36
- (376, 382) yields 86.57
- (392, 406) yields 102.2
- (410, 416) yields 58.94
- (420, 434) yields 66.76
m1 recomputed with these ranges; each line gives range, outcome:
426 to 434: 58.6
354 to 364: 81.2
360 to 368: 83.3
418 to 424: 58.7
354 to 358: 79.6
